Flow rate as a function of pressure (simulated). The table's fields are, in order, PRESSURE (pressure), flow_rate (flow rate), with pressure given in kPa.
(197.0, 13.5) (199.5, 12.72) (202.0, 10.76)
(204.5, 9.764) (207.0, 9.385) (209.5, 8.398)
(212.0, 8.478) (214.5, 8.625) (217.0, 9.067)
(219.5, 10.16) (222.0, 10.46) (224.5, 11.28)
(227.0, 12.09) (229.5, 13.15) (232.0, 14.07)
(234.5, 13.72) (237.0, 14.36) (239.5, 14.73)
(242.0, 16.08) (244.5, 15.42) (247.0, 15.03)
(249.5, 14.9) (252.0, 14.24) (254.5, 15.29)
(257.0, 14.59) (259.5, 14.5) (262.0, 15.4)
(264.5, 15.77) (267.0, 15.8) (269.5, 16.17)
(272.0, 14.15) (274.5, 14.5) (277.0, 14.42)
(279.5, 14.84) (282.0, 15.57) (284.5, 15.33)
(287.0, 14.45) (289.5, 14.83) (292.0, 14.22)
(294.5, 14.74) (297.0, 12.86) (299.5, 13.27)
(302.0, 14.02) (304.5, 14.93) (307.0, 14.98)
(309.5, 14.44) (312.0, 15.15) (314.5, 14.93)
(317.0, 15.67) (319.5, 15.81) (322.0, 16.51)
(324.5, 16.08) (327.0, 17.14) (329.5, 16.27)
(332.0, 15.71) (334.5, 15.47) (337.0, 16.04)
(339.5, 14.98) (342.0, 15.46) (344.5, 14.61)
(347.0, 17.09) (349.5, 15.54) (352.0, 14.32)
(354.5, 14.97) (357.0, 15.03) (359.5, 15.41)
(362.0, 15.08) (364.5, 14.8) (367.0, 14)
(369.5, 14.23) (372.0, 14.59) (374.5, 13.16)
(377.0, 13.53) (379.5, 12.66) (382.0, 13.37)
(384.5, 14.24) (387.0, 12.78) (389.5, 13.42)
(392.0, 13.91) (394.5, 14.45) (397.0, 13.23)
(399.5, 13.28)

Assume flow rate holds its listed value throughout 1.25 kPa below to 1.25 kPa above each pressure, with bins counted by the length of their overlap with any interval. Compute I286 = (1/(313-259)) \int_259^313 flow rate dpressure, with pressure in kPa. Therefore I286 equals 14.7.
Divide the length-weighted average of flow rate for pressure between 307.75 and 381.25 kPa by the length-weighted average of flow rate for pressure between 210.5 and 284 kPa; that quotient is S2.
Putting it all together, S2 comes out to 1.10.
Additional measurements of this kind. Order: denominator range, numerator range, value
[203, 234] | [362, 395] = 1.32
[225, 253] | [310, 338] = 1.11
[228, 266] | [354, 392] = 0.95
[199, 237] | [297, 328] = 1.39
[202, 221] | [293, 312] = 1.54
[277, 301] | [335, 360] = 1.06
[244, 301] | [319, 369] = 1.05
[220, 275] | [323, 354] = 1.10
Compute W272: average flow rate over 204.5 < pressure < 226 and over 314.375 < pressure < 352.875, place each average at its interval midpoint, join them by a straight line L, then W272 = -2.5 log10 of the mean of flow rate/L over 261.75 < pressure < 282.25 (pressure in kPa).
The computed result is -0.21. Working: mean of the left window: 9.53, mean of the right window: 15.8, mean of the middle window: 15.2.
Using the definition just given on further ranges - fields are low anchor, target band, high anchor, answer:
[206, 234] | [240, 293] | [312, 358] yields -0.19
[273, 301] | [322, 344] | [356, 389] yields -0.12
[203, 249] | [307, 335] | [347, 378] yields -0.14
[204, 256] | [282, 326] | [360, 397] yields -0.14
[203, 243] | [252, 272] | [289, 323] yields -0.17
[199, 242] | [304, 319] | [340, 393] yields -0.14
